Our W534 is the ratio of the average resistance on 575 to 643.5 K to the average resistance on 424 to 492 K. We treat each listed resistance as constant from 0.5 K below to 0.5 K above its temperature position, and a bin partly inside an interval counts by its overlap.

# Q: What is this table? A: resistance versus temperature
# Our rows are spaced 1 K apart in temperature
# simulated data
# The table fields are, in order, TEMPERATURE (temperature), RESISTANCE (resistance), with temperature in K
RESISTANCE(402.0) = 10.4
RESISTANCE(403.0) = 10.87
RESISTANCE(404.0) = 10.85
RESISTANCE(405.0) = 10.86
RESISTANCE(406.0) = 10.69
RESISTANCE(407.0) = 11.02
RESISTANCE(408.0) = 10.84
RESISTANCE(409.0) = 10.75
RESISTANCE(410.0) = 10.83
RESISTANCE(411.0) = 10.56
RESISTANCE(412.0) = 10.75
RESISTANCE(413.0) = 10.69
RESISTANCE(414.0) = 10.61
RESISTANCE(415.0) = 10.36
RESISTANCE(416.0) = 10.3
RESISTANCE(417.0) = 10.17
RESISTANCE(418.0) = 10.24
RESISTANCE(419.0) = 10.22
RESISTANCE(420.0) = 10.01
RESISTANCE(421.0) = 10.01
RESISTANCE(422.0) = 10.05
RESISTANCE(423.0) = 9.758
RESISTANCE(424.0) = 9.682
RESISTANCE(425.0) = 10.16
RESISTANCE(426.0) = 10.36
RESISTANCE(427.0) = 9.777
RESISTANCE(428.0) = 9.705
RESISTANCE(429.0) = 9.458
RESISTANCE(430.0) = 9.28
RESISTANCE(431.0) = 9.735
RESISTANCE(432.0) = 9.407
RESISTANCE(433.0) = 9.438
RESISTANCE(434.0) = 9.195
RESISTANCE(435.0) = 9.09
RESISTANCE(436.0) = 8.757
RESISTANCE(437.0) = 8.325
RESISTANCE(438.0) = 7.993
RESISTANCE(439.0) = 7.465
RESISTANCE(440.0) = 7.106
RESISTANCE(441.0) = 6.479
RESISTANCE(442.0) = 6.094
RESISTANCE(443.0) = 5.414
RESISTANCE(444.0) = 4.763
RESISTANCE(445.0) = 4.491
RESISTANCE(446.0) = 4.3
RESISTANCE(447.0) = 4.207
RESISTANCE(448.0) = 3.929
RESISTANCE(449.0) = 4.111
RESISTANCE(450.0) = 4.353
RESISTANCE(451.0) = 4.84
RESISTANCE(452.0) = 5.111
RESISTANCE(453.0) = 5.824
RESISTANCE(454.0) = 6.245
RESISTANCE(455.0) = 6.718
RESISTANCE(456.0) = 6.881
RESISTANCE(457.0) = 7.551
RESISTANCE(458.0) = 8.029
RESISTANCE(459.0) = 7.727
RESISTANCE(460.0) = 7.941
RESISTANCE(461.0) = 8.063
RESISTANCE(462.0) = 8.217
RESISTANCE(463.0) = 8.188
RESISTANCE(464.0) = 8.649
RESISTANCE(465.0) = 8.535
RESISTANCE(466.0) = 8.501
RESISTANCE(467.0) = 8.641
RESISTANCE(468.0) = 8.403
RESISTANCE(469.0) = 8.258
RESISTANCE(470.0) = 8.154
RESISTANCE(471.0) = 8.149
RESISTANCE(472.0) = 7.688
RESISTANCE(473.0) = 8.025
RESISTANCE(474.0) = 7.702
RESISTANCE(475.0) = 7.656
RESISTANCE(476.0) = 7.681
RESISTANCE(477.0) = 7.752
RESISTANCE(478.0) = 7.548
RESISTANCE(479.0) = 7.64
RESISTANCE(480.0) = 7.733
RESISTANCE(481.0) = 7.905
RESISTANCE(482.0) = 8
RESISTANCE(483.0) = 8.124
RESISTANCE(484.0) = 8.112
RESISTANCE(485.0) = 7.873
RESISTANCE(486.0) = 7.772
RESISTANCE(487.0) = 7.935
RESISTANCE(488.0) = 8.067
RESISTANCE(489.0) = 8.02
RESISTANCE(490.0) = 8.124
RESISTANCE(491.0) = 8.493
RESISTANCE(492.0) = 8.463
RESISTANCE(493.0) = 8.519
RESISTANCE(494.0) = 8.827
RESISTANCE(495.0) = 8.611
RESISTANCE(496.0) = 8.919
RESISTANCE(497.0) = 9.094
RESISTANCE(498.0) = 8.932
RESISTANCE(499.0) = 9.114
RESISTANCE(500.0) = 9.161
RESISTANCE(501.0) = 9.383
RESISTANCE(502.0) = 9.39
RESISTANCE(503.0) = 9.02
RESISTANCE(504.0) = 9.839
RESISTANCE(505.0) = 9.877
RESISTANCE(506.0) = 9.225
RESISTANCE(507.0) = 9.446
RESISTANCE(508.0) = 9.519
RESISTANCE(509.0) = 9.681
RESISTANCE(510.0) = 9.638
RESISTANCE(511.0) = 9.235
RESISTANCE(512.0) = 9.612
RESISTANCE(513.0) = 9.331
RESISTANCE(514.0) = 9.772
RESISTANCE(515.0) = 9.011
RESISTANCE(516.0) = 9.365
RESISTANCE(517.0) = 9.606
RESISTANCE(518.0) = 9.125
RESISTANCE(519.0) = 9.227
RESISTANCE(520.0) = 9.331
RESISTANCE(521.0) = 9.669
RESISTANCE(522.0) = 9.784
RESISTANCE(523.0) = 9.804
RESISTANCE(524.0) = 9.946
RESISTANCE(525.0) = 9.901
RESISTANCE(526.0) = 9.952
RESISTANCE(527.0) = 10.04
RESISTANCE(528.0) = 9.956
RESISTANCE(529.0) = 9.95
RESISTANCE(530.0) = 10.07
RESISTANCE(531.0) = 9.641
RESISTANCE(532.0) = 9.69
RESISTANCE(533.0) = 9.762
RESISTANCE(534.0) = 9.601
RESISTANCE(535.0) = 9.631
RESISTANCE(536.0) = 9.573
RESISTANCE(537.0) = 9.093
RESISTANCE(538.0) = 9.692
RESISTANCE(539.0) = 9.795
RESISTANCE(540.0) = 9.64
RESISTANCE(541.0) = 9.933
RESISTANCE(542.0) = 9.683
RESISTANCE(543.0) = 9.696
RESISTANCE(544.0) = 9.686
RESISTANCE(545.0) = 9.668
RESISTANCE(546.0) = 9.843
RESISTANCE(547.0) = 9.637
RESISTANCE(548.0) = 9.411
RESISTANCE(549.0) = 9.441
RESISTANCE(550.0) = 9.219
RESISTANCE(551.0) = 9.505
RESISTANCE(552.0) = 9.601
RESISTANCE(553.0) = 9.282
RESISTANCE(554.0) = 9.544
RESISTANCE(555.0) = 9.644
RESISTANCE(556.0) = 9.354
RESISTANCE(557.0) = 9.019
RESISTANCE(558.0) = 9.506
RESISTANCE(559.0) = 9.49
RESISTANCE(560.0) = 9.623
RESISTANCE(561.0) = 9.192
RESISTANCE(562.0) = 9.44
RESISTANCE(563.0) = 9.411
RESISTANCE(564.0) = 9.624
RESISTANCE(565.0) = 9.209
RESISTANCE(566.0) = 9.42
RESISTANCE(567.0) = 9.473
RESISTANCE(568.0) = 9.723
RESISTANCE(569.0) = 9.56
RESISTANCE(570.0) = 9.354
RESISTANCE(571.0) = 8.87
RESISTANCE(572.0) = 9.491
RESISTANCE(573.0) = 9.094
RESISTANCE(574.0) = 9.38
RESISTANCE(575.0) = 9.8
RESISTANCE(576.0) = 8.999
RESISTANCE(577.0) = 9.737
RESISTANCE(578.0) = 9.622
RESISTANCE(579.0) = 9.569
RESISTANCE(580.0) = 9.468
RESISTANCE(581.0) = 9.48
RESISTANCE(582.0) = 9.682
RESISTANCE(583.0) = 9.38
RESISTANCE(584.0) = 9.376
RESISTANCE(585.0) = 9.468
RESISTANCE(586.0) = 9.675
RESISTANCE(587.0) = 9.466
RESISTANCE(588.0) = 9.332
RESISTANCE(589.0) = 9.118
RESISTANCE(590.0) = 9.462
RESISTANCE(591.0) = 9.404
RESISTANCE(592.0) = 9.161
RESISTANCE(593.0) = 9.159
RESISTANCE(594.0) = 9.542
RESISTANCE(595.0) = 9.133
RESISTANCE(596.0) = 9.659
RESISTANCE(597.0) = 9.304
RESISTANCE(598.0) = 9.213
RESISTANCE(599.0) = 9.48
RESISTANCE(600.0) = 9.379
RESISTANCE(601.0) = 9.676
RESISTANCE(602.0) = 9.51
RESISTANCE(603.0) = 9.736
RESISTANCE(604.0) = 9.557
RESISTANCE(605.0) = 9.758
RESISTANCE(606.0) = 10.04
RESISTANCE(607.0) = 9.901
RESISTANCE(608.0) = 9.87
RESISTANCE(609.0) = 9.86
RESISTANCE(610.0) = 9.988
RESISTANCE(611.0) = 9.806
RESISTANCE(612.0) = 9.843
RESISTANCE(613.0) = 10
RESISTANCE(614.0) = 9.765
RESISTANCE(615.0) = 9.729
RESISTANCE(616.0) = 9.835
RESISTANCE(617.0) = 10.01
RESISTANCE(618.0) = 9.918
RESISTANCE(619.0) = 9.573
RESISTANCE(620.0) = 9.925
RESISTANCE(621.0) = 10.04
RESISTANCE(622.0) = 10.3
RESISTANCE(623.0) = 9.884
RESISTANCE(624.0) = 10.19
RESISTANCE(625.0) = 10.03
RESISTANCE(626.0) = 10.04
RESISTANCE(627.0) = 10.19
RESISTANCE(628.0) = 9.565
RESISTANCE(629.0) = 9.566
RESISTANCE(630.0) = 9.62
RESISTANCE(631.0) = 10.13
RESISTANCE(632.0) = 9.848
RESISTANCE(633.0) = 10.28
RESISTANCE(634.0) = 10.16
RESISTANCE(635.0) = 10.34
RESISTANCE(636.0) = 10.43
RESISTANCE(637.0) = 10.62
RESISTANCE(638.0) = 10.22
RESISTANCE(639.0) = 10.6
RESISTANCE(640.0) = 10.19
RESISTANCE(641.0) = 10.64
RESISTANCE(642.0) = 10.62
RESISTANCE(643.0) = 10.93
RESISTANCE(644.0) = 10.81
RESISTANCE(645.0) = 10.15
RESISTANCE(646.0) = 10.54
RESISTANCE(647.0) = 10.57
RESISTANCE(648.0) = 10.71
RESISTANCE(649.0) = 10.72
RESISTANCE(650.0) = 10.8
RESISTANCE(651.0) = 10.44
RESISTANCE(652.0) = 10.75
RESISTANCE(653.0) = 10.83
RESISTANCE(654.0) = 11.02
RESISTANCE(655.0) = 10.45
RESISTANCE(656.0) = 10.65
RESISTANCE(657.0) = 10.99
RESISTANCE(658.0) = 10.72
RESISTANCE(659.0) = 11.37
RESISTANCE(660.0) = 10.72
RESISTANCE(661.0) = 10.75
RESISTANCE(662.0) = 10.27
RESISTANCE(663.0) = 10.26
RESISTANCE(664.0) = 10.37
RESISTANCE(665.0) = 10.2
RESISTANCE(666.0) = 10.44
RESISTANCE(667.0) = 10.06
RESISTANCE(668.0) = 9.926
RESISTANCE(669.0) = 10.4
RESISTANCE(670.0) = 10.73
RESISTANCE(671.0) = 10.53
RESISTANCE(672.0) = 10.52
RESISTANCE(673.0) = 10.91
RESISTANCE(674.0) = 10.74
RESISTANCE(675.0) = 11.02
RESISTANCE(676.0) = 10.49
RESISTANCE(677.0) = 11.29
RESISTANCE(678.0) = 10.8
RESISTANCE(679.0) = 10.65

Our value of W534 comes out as 1.3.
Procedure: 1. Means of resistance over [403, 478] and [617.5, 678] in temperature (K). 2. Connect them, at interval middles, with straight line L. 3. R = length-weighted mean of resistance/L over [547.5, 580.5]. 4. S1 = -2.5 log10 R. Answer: 0.02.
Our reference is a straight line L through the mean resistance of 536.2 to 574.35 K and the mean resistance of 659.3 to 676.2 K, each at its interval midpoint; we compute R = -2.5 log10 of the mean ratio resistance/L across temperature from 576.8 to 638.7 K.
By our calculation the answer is 0.024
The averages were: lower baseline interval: 9.48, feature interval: 9.75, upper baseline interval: 10.5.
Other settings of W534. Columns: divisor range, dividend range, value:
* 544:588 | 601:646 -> 1.06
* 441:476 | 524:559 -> 1.41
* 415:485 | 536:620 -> 1.21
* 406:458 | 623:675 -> 1.25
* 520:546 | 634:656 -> 1.09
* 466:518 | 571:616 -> 1.11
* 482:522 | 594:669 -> 1.13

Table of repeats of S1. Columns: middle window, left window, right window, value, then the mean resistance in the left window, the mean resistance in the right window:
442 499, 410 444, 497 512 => 0.25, 9.25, 9.39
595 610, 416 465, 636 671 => 0.03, 7.81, 10.6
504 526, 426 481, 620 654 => -0.14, 7.46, 10.3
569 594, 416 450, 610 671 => 0.03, 8.13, 10.3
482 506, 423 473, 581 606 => -0.07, 7.57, 9.46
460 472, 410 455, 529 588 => 0.03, 8.17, 9.52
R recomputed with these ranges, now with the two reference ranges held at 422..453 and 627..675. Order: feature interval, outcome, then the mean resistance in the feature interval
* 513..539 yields -0.112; 9.64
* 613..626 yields 0.009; 9.94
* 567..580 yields -0.007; 9.44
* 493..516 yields -0.110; 9.29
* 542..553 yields -0.065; 9.56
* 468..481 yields 0.015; 7.86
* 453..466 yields 0.010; 7.69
